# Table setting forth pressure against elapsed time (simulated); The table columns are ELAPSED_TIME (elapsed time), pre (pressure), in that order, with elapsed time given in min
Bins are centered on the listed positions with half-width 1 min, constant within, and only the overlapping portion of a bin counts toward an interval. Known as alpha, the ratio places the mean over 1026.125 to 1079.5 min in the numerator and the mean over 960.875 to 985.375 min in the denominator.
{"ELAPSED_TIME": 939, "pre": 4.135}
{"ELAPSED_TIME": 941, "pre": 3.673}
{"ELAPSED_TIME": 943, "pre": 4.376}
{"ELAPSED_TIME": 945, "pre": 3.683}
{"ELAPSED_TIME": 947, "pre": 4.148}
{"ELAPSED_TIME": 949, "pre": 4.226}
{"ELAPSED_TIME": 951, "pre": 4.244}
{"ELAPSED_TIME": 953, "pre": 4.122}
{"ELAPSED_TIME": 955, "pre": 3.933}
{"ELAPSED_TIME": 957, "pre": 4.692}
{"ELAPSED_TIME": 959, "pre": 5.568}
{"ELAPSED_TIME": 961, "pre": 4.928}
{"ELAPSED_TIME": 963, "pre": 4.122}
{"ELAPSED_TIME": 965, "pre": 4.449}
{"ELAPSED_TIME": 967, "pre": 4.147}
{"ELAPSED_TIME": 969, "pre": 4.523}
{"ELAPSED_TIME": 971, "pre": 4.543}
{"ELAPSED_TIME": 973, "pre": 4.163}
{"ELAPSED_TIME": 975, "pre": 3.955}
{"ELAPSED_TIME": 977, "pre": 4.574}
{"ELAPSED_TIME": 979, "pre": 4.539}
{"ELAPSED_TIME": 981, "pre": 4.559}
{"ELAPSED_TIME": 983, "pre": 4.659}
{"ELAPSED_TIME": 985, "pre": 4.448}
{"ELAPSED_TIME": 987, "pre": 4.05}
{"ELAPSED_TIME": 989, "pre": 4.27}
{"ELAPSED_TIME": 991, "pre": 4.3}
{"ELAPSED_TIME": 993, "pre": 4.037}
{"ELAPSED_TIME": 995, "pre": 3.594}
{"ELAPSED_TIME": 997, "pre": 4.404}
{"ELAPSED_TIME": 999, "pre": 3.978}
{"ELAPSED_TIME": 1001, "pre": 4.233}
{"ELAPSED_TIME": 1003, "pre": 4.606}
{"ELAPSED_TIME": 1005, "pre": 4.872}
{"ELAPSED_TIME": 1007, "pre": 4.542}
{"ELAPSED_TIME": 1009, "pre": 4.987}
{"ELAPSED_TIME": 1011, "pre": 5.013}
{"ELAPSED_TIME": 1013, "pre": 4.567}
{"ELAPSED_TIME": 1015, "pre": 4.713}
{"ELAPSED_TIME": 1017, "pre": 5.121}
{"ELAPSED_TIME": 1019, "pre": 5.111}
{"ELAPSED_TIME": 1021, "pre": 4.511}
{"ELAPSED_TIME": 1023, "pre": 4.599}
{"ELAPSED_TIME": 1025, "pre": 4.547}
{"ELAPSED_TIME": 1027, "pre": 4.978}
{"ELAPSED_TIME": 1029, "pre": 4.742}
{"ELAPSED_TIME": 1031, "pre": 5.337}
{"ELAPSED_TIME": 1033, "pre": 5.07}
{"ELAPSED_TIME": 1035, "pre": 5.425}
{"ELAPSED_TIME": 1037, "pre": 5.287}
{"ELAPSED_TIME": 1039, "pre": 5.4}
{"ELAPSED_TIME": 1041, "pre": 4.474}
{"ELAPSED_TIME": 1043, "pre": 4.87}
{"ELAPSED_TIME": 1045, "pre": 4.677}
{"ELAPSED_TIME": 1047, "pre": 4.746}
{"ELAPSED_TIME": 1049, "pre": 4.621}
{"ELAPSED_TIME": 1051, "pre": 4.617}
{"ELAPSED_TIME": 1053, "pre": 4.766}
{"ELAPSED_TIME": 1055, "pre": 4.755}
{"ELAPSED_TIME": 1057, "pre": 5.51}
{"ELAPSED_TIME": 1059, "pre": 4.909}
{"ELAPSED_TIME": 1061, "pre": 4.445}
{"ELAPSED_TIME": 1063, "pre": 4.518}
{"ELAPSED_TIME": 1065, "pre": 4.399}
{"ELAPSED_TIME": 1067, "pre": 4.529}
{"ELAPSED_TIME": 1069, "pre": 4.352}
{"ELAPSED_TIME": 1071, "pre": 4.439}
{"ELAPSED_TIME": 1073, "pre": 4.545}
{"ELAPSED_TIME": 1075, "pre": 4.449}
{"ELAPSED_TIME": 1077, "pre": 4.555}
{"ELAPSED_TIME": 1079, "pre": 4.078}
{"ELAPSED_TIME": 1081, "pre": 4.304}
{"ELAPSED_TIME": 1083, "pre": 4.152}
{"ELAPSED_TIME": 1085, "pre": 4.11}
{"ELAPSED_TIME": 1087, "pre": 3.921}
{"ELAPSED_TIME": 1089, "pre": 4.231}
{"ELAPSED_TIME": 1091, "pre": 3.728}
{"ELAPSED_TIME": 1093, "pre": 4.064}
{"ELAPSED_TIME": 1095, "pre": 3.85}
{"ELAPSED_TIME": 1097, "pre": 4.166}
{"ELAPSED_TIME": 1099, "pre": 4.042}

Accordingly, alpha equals 1.1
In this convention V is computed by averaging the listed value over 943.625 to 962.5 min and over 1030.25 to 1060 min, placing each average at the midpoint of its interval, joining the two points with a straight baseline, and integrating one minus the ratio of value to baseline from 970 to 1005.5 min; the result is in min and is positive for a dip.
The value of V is 2.2 min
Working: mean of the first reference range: 4.39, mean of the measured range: 4.31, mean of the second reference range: 4.96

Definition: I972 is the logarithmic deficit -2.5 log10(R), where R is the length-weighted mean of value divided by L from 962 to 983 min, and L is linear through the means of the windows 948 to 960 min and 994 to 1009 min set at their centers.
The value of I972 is 0.01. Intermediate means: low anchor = 4.46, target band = 4.37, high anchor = 4.36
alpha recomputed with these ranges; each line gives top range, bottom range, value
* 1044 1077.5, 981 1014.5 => 1.05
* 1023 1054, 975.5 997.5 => 1.14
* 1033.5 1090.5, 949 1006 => 1.05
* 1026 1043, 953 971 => 1.12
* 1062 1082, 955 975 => 0.98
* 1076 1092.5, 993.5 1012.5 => 0.93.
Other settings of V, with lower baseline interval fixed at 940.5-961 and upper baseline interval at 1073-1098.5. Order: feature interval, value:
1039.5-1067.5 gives -3.5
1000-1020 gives -2.5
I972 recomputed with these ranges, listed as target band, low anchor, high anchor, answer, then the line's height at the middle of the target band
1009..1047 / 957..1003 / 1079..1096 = -0.16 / 4.23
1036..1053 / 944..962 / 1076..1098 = -0.15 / 4.2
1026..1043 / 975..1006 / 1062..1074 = -0.15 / 4.41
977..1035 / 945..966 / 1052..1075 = -0.02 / 4.52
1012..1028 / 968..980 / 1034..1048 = 0.01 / 4.79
